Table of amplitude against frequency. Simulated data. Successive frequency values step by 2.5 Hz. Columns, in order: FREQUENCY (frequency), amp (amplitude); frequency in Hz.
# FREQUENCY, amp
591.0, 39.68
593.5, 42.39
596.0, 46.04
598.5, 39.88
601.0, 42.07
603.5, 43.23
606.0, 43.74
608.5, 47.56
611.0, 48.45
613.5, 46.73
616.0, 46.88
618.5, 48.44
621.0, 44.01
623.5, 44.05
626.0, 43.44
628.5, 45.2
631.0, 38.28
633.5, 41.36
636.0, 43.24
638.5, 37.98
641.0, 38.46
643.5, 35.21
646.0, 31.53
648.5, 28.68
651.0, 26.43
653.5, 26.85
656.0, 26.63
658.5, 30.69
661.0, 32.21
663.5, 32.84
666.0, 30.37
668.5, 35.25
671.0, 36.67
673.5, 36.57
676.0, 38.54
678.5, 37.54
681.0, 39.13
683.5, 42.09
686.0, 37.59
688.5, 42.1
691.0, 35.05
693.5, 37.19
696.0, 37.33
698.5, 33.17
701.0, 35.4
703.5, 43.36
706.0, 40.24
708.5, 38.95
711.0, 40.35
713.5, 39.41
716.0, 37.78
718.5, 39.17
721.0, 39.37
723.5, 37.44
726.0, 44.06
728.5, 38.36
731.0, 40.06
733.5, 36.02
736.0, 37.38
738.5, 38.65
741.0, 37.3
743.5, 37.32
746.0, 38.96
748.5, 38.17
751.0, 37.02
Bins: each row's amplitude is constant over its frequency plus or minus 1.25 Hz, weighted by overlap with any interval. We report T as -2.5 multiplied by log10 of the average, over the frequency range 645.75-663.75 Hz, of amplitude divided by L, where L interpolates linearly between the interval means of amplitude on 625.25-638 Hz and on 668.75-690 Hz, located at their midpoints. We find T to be 0.351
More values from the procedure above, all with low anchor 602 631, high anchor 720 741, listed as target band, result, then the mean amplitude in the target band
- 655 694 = 0.17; 35.7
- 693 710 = 0.07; 38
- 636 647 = 0.19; 36.7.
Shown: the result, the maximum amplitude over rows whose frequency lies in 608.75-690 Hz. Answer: 48.45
